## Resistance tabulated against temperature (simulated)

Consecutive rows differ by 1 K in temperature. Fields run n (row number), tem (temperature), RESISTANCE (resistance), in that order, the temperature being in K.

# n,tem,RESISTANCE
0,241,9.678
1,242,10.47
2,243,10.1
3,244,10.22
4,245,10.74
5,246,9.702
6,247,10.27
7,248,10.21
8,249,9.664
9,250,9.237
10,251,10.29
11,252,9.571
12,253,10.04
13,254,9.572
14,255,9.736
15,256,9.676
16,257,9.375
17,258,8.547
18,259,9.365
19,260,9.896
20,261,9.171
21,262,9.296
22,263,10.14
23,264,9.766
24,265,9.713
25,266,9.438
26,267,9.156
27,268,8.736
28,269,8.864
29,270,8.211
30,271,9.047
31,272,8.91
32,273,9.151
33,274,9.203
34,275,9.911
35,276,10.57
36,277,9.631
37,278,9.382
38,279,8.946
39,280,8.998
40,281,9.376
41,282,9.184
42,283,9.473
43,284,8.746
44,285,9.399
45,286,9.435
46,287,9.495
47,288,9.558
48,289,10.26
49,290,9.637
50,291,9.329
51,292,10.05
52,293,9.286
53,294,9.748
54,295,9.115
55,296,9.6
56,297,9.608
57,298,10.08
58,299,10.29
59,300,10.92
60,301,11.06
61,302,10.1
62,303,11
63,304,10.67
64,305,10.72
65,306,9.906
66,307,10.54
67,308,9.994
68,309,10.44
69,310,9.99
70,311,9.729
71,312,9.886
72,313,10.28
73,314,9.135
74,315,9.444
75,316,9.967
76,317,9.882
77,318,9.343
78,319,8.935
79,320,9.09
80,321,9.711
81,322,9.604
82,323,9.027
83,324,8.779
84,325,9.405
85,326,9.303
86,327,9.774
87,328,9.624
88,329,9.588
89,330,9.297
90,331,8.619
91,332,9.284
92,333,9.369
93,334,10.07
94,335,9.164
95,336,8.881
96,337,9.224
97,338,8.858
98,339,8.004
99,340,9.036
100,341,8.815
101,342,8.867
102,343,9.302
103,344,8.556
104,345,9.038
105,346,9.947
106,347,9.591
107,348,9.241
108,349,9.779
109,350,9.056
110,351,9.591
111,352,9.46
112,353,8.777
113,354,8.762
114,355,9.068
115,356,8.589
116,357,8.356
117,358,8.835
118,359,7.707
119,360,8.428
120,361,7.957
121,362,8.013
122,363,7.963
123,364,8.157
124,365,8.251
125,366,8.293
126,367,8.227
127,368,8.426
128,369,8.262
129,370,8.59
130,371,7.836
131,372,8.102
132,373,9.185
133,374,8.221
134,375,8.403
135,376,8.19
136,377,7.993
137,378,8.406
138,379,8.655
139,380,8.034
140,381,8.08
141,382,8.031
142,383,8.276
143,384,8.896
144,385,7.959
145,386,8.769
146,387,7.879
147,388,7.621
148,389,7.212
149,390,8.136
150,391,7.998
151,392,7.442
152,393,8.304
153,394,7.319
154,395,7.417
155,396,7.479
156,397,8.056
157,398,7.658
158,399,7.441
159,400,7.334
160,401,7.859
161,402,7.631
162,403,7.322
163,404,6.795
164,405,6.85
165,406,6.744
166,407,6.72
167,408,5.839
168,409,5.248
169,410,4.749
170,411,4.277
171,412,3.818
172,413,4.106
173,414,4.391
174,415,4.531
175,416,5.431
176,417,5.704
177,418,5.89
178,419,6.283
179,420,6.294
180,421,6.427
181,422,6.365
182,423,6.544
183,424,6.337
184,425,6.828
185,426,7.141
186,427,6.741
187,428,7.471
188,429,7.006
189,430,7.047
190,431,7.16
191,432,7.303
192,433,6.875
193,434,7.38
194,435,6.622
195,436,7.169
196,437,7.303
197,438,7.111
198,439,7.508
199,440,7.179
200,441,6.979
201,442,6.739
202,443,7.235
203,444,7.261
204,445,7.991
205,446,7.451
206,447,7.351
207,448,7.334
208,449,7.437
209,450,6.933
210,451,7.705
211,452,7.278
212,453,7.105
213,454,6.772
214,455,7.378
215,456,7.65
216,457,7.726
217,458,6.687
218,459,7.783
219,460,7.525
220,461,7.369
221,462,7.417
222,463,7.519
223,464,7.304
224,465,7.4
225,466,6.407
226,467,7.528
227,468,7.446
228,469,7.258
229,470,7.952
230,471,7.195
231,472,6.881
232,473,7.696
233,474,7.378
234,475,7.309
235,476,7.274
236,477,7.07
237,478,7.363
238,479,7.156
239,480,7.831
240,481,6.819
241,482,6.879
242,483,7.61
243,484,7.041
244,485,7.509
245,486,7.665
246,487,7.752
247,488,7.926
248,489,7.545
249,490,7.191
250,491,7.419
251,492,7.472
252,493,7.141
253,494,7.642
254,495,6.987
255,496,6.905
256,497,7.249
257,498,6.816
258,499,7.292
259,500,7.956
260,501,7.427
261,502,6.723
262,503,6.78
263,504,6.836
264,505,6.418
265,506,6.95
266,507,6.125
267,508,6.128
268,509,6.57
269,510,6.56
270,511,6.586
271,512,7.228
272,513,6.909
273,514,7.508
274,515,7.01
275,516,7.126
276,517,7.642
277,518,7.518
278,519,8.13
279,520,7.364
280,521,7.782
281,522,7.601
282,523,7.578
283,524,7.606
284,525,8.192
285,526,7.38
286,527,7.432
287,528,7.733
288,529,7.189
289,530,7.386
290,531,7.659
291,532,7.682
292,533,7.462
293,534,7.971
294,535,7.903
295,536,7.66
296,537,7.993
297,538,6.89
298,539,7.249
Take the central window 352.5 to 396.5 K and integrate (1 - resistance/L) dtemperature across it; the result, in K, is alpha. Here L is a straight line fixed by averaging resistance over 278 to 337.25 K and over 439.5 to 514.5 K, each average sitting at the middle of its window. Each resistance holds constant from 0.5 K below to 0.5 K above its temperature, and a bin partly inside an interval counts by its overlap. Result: 2.5 K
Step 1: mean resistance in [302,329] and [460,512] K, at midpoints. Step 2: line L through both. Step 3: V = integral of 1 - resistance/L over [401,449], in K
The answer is 9.2 K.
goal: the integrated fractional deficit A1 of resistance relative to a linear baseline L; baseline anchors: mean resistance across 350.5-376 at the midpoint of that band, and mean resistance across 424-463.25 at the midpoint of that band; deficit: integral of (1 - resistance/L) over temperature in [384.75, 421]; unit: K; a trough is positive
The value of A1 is 5.54 K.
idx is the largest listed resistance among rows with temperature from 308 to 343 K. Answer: 10.44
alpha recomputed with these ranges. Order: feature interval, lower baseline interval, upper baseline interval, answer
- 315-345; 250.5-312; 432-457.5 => -0.93 K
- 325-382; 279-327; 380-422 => -3.69 K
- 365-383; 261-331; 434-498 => 0.56 K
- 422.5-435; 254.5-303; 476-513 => 1.41 K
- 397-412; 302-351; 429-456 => 2.67 K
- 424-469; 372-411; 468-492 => 1.41 K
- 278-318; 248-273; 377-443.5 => -4.70 K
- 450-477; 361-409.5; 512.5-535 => 1.19 K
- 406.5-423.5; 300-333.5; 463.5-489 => 5.80 K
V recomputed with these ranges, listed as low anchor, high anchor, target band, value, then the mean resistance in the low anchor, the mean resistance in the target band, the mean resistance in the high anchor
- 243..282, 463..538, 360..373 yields 0.5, 9.52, 8.22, 7.31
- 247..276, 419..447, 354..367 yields -0.4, 9.46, 8.32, 7.01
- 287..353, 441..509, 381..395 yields 1.0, 9.58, 7.97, 7.25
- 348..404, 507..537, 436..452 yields 1.1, 8.21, 7.3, 7.39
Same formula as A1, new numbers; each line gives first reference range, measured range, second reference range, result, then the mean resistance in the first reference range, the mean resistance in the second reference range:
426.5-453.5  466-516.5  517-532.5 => 1.9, 7.21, 7.62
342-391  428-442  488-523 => 1.3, 8.5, 7.15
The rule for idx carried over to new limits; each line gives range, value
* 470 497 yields 7.952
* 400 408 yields 7.859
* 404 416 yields 6.85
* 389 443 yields 8.304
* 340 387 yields 9.947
